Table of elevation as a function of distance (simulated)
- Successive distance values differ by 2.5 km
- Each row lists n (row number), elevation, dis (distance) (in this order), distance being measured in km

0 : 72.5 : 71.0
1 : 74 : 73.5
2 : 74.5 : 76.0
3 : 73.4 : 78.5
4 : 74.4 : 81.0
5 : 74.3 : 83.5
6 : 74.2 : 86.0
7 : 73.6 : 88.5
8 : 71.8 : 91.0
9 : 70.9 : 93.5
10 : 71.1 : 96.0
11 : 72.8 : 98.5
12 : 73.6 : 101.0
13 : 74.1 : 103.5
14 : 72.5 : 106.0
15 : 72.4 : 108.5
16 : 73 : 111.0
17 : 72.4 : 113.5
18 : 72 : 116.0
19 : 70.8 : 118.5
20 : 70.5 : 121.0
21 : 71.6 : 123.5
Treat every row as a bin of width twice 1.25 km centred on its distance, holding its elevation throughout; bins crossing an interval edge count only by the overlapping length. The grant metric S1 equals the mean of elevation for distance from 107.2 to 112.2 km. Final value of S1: 72.7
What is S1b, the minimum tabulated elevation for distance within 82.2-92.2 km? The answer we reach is 71.8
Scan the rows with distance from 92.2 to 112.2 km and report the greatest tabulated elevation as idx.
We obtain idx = 74.1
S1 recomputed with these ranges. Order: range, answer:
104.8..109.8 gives 72.5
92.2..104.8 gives 72.5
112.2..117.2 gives 72.2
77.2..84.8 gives 74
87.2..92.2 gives 72.7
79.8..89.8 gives 74.1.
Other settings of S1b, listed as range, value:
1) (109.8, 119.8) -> 70.8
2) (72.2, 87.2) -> 73.4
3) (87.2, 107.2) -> 70.9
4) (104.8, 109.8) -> 72.4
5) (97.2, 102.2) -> 72.8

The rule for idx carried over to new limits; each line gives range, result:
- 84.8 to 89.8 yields 74.2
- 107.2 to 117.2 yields 73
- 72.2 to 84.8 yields 74.5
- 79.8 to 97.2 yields 74.4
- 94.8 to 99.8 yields 72.8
